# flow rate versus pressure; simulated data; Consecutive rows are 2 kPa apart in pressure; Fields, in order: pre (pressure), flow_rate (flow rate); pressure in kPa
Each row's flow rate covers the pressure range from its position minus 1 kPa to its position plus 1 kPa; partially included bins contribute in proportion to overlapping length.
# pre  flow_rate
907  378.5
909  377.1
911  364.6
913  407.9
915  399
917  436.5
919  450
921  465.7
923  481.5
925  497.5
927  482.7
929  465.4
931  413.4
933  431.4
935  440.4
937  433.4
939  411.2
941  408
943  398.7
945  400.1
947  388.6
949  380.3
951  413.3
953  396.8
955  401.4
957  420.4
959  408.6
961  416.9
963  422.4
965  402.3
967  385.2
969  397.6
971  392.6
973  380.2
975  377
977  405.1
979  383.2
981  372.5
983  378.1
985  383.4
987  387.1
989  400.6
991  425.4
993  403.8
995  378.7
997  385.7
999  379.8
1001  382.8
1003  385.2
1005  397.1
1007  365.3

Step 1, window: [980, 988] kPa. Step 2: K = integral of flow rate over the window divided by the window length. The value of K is 380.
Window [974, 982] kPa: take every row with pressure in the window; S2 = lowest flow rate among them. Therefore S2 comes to 372.5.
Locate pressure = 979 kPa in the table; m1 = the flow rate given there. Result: 383.2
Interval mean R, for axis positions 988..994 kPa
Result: 410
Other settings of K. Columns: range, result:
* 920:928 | 482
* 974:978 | 391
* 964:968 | 394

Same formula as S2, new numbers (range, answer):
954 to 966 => 401.4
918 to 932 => 413.4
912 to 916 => 399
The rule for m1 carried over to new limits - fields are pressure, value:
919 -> 450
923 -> 481.5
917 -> 436.5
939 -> 411.2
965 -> 402.3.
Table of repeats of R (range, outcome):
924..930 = 482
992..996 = 391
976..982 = 387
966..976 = 387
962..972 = 400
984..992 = 399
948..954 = 397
